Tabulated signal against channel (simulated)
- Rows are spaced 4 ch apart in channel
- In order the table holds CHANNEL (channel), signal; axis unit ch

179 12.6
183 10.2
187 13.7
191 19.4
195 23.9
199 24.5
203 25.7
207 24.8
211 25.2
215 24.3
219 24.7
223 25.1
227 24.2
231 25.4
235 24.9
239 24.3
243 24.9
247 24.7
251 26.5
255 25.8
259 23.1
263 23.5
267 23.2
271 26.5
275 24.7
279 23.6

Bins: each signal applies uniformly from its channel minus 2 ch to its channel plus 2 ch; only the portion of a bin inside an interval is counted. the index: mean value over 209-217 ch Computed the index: 24.8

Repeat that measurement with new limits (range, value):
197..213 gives 25.1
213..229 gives 24.6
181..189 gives 11.9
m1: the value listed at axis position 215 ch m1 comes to 24.3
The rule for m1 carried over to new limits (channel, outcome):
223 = 25.1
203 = 25.7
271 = 26.5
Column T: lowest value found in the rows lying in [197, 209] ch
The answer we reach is 24.5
